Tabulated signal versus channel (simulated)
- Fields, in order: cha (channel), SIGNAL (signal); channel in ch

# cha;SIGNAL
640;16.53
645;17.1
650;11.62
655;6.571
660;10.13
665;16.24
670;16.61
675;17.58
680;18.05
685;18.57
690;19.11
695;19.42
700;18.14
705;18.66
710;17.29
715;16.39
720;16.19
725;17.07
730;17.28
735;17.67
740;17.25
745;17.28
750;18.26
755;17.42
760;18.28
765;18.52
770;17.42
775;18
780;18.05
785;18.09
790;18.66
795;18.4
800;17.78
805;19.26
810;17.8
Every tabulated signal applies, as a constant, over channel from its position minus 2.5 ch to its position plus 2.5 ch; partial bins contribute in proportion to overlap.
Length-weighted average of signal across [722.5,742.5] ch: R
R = 17.3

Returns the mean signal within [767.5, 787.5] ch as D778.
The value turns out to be 17.9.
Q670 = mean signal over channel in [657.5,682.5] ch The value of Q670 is 15.7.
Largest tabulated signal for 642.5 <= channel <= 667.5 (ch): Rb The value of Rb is 17.1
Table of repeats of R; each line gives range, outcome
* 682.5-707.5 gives 18.8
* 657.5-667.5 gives 13.2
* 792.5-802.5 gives 18.1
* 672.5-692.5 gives 18.3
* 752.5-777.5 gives 17.9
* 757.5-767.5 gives 18.4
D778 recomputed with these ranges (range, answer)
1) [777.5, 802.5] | 18.2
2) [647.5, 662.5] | 9.44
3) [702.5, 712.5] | 18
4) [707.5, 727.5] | 16.7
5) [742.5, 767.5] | 18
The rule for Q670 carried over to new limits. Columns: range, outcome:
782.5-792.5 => 18.4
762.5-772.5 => 18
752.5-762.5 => 17.9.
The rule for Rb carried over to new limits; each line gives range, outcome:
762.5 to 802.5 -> 18.66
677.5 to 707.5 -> 19.42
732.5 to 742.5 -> 17.67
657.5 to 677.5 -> 17.58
